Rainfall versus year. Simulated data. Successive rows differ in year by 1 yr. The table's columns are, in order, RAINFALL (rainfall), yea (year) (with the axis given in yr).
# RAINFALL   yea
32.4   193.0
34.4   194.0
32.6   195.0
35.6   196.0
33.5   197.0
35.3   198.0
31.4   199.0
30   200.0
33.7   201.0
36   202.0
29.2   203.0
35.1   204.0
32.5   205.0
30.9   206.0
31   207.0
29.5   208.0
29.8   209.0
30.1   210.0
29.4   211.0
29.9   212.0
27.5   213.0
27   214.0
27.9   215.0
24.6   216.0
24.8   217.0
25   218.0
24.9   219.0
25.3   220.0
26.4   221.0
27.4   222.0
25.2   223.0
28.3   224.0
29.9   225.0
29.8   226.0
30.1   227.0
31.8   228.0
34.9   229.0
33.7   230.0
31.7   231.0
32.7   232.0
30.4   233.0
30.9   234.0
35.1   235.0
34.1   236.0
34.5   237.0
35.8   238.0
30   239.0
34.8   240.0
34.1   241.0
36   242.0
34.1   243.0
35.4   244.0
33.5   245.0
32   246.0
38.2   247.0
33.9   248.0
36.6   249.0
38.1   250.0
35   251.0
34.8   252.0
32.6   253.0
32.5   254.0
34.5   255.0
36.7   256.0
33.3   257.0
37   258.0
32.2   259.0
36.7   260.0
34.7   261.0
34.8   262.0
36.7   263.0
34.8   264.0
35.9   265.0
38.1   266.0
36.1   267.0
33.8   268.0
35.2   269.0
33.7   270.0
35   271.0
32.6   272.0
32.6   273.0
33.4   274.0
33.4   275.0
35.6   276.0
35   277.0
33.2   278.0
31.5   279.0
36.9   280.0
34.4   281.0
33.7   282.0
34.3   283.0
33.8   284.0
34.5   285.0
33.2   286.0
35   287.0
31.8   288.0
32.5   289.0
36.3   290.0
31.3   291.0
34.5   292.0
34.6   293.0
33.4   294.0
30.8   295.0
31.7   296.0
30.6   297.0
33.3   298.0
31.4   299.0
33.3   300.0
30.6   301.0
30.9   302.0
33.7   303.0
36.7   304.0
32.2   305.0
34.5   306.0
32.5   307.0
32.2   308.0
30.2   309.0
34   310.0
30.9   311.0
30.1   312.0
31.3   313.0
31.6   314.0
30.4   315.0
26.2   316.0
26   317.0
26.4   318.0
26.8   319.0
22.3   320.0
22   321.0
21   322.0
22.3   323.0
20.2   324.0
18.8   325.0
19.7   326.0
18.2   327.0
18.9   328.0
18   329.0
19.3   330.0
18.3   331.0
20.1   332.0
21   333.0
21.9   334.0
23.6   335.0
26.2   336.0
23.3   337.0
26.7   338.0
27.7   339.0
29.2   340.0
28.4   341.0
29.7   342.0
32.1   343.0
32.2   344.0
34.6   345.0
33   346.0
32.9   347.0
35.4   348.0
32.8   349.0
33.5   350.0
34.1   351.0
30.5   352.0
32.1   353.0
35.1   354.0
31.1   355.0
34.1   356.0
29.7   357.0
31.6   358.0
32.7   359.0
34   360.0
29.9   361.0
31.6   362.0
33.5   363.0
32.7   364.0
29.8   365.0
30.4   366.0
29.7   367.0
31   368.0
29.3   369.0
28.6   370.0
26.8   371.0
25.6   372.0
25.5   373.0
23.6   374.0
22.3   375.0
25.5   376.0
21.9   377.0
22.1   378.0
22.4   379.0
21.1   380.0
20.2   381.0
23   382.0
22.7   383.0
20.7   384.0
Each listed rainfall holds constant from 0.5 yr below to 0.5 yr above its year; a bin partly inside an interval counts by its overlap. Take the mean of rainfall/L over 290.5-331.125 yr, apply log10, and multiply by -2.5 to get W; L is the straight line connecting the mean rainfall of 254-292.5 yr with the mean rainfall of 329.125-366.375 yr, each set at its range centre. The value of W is 0.14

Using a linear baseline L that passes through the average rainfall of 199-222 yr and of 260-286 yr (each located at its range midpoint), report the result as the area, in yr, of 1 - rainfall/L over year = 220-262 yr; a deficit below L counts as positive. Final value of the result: -1.7 yr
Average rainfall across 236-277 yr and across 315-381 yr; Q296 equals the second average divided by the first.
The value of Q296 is 0.78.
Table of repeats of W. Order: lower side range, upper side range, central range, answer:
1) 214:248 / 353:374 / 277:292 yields -0.10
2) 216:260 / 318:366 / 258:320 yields -0.10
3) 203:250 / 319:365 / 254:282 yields -0.17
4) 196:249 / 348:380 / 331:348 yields 0.08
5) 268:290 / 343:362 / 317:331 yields 0.49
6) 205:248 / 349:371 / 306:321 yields 0.07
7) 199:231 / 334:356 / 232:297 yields -0.15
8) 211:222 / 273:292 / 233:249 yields -0.17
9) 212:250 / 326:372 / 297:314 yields -0.10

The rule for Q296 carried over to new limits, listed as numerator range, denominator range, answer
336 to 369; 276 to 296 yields 0.93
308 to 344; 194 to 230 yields 0.84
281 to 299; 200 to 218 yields 1.12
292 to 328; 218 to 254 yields 0.89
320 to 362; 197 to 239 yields 0.90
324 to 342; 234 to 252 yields 0.65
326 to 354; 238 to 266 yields 0.78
